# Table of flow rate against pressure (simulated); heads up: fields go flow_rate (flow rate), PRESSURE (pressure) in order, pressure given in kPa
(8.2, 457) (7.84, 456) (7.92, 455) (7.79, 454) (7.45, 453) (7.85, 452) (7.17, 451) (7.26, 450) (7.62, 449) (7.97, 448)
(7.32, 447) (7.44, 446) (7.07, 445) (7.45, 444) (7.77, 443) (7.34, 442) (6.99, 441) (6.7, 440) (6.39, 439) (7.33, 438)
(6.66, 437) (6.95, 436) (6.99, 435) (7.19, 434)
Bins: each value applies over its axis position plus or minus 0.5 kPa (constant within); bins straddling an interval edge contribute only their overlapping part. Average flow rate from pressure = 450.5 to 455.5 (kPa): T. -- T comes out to 7.64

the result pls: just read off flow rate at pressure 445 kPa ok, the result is 7.07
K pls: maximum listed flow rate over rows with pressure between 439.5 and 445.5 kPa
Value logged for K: 7.77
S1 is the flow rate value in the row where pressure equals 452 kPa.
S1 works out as 7.85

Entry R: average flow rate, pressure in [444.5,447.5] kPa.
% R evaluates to 7.28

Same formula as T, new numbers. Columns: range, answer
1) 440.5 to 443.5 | 7.37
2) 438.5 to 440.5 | 6.54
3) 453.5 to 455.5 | 7.86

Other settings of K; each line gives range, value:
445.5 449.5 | 7.97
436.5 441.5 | 7.33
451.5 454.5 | 7.85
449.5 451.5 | 7.26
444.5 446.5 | 7.44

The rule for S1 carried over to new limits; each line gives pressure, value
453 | 7.45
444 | 7.45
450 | 7.26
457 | 8.2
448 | 7.97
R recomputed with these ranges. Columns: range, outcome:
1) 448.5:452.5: 7.48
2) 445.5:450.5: 7.52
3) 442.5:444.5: 7.61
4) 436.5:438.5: 7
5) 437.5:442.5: 6.95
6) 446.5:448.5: 7.64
